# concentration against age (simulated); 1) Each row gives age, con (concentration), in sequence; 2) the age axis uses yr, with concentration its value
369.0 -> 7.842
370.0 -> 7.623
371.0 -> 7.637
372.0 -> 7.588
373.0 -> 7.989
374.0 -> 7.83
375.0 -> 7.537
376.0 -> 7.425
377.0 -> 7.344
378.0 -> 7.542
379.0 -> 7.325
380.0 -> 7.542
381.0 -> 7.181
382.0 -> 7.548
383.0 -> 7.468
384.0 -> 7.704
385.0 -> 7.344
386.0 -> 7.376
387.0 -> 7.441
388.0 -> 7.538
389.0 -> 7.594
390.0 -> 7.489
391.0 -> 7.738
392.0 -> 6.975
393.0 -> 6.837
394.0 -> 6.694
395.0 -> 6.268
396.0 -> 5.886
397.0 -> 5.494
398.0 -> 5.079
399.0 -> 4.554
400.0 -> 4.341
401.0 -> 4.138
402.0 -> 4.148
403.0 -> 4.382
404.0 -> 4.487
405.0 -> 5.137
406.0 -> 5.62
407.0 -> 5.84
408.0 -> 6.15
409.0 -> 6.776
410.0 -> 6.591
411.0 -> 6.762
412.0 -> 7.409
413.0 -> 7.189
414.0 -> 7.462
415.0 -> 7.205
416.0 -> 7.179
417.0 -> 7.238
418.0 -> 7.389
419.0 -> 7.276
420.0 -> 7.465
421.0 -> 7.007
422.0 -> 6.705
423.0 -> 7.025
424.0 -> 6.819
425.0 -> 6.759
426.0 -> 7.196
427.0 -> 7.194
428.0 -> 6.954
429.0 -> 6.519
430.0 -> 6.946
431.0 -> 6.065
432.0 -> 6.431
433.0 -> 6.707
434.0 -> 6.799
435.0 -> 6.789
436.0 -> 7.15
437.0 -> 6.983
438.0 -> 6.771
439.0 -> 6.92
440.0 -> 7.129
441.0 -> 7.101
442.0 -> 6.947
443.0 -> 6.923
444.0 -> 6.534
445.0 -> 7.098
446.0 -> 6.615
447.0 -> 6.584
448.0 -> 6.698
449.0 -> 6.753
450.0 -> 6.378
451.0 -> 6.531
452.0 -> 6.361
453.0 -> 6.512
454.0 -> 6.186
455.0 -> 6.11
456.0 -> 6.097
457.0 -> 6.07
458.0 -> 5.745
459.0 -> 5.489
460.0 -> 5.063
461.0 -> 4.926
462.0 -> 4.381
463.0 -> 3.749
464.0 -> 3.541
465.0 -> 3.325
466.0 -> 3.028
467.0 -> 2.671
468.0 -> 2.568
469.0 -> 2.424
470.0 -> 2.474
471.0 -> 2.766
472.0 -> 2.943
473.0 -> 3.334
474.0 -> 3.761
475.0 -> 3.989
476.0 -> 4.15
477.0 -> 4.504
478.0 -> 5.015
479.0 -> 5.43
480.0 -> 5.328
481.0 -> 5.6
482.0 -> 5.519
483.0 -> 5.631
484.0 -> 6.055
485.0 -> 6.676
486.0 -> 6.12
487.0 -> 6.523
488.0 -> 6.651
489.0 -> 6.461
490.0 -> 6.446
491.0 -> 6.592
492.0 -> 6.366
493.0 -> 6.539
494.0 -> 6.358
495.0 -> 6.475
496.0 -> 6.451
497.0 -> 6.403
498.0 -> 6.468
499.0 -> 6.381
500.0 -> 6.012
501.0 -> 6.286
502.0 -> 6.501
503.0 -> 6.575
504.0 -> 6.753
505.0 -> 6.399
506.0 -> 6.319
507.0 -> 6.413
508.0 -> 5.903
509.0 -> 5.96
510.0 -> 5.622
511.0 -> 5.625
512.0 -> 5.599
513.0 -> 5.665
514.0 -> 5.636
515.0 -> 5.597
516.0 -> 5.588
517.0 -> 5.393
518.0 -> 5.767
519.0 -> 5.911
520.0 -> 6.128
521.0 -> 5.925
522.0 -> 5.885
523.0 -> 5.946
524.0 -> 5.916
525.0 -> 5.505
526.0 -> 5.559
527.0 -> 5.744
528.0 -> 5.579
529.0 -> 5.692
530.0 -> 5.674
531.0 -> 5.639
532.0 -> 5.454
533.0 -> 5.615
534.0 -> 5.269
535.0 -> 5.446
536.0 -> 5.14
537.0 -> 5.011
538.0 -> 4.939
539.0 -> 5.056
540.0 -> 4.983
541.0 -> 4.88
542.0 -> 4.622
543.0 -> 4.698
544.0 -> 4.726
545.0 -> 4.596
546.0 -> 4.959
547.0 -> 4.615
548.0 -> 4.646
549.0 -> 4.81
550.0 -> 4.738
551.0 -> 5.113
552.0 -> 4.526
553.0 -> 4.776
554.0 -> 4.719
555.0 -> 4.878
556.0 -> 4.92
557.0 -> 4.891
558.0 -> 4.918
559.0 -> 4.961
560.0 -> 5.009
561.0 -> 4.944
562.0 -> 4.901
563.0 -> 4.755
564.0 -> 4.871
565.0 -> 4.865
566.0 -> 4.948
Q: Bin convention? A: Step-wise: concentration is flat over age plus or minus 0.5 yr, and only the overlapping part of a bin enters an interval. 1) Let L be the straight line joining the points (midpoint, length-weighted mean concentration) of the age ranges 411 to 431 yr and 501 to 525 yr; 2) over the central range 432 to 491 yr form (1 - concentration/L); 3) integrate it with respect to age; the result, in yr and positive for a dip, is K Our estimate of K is 9.6 yr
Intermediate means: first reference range 7.07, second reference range 5.96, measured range 5.52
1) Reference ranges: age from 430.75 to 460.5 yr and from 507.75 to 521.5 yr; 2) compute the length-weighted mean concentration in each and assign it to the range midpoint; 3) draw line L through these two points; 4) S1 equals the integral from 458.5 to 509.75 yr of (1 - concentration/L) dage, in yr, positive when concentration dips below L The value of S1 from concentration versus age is 6.72 yr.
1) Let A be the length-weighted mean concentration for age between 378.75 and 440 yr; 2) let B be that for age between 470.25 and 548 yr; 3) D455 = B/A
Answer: 0.8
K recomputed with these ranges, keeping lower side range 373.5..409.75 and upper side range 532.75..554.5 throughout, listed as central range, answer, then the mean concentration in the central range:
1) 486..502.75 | -3.1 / 6.42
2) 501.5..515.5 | -2.1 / 6.04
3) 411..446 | -5.0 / 6.97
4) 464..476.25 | 5.5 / 3.12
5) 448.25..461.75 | -0.4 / 6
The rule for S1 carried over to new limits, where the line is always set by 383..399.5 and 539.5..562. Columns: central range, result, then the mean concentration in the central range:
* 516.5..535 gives -2.1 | 5.69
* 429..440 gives -0.9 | 6.76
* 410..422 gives -1.3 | 7.19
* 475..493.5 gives -0.6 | 5.82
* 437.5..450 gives -1.4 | 6.82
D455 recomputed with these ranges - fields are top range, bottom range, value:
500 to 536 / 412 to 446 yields 0.84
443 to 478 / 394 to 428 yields 0.78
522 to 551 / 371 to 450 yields 0.77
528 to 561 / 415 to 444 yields 0.72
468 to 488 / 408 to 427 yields 0.66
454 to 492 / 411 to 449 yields 0.69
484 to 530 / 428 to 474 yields 1.09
